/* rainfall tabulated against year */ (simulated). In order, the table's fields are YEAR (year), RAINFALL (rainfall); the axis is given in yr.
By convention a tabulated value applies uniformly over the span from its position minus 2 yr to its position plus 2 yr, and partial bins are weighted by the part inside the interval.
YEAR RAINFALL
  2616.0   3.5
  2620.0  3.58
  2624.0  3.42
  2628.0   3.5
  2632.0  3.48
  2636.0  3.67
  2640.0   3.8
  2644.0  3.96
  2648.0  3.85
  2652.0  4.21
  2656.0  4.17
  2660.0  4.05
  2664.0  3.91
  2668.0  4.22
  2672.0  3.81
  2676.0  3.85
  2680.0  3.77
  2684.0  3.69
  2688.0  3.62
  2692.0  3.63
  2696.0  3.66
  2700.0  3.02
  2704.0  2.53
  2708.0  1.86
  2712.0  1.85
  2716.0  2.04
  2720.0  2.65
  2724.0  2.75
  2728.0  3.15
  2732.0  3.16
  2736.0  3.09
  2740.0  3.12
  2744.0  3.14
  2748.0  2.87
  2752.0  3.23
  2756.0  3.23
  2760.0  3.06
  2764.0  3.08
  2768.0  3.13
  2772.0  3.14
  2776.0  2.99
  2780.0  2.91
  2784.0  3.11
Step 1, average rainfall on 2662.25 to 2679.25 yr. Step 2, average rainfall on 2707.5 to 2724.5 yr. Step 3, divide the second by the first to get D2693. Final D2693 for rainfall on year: 0.6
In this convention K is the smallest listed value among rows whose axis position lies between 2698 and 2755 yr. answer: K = 1.85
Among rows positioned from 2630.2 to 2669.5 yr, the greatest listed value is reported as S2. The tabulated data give 4.22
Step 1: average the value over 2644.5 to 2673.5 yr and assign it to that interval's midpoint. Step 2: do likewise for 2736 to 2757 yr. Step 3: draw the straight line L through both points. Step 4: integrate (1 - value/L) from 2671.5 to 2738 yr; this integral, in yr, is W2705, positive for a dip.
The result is 9.6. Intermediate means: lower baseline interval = 4.03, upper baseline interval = 3.11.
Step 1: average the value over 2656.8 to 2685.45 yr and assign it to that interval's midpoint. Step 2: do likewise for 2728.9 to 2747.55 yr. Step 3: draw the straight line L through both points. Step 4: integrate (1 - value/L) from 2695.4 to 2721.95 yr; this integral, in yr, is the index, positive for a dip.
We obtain 7.8 yr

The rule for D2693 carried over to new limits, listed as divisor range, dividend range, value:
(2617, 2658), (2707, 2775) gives 0.76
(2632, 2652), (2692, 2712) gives 0.72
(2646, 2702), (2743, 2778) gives 0.81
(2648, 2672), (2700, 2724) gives 0.57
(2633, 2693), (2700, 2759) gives 0.72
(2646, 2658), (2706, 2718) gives 0.47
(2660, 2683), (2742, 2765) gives 0.79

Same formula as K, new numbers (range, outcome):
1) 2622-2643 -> 3.42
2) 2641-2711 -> 1.86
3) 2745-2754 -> 2.87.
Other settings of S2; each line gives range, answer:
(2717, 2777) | 3.23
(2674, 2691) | 3.85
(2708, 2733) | 3.16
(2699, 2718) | 3.02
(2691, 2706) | 3.66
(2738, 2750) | 3.14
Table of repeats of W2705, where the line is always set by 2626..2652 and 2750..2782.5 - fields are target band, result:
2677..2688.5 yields -0.63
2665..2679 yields -1.42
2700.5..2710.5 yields 3.25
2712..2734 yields 4.28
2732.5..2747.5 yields 0.63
